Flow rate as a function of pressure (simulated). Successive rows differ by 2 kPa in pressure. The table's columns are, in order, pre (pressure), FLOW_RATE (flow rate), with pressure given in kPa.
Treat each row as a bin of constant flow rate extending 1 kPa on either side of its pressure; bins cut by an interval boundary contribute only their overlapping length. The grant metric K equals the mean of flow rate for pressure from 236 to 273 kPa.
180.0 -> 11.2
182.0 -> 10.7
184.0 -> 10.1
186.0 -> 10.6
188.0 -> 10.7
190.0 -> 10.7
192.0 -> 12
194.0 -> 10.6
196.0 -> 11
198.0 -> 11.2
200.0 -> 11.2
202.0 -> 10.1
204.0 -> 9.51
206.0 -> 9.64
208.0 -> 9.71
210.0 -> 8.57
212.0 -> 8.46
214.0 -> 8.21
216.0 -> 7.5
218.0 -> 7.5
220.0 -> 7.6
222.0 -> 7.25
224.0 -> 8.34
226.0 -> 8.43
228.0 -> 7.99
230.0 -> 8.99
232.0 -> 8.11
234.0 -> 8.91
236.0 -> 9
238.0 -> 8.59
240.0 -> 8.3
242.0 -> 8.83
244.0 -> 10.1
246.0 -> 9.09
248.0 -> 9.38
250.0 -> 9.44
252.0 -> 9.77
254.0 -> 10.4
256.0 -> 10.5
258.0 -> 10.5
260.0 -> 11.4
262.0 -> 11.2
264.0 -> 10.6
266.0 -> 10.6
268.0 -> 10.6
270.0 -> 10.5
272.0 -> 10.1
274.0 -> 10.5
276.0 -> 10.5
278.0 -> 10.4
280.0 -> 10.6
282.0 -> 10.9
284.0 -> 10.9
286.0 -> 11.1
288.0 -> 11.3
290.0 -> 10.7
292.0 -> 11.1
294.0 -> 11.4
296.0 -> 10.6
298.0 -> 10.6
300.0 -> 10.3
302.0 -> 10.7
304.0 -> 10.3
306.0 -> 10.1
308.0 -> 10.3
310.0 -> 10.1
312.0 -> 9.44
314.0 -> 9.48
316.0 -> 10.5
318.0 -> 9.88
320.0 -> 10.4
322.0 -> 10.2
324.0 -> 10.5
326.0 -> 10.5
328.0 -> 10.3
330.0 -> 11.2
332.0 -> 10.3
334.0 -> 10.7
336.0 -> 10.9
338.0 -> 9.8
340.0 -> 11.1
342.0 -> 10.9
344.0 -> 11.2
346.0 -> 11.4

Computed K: 9.97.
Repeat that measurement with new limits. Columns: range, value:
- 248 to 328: 10.5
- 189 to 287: 9.7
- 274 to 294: 10.8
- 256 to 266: 10.8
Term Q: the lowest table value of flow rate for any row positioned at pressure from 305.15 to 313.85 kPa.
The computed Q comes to 9.44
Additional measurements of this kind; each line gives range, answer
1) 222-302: 7.25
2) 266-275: 10.1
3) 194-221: 7.5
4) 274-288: 10.4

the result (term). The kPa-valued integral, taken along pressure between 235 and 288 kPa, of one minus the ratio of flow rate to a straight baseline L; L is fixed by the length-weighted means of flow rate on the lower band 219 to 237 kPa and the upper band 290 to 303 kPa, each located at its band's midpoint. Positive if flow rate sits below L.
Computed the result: -3.7 kPa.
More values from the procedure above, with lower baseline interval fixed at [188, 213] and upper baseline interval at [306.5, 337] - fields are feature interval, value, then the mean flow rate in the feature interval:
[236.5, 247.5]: 1.4 kPa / 9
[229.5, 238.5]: 1.4 kPa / 8.71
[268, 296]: -1.3 kPa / 10.8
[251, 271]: -0.6 kPa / 10.6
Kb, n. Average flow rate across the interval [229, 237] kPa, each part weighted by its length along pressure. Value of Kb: 8.75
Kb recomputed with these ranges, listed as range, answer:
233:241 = 8.7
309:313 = 9.77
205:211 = 9.31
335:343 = 10.7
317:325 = 10.2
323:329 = 10.4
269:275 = 10.4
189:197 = 11.1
